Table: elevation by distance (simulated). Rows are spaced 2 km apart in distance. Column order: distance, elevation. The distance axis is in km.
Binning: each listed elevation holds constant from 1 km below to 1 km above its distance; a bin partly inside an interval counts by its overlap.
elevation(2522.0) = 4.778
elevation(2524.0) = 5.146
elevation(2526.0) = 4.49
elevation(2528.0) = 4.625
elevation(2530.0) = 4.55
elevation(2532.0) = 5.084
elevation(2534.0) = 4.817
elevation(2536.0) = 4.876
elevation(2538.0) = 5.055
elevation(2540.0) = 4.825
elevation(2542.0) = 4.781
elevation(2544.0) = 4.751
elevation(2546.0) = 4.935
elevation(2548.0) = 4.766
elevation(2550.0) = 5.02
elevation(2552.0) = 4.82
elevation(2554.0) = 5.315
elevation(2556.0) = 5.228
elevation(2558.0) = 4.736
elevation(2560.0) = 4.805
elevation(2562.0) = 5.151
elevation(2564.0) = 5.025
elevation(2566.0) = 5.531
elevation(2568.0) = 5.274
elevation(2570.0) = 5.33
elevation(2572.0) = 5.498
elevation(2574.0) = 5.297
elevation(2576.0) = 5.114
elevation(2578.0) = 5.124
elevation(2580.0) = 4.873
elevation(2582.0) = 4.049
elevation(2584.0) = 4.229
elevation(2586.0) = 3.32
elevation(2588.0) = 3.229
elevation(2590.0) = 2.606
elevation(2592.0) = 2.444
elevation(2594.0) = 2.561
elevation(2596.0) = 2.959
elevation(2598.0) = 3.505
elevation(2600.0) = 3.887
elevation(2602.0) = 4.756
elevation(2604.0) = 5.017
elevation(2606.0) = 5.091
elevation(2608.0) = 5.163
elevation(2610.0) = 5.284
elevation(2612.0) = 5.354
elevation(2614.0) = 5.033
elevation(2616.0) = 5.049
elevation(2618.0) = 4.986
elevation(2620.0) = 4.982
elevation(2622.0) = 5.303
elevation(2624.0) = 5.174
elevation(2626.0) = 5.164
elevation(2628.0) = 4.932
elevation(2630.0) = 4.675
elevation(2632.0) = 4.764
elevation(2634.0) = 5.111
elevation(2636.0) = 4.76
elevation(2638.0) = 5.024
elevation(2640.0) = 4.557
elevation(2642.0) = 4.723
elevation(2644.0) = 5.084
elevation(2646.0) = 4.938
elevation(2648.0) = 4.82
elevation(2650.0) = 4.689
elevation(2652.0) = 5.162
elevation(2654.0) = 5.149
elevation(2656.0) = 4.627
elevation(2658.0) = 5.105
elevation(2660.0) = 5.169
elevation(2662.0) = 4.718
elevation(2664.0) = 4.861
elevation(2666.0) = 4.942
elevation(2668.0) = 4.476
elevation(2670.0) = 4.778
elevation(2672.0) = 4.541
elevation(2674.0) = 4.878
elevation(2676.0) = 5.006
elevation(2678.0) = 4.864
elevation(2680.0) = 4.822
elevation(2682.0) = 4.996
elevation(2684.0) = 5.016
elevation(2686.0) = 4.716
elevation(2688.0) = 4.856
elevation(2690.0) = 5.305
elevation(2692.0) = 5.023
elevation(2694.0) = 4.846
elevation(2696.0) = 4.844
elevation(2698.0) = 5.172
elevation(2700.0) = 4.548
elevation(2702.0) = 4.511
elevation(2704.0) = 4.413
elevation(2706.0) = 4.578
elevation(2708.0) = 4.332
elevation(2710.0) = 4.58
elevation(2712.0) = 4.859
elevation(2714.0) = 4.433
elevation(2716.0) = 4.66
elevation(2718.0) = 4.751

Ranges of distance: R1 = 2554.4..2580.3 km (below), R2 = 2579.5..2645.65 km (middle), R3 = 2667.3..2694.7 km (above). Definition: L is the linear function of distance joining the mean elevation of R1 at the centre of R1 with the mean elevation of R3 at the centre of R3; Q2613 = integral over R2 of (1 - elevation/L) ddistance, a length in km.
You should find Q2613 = 7.42 km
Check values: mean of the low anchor 5.16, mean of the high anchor 4.87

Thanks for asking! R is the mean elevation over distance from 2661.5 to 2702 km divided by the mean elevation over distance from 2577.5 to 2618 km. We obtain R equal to 1.16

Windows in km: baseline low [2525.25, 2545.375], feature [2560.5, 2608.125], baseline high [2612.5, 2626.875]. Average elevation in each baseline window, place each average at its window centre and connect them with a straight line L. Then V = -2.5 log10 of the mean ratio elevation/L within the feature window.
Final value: 0.14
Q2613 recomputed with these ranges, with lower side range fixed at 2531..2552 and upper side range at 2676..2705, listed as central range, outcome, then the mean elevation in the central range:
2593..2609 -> 2.5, 4.12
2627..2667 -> -0.2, 4.89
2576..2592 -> 3.2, 3.9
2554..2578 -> -1.5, 5.18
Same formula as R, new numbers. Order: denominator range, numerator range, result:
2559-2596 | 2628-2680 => 1.11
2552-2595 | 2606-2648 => 1.11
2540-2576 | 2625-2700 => 0.96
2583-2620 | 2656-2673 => 1.16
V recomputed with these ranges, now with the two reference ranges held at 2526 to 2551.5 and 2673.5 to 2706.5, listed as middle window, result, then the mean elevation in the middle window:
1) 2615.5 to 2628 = -0.056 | 5.1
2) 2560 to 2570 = -0.082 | 5.21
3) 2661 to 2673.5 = 0.027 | 4.73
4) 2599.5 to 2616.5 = -0.033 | 4.99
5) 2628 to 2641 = 0.004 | 4.82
